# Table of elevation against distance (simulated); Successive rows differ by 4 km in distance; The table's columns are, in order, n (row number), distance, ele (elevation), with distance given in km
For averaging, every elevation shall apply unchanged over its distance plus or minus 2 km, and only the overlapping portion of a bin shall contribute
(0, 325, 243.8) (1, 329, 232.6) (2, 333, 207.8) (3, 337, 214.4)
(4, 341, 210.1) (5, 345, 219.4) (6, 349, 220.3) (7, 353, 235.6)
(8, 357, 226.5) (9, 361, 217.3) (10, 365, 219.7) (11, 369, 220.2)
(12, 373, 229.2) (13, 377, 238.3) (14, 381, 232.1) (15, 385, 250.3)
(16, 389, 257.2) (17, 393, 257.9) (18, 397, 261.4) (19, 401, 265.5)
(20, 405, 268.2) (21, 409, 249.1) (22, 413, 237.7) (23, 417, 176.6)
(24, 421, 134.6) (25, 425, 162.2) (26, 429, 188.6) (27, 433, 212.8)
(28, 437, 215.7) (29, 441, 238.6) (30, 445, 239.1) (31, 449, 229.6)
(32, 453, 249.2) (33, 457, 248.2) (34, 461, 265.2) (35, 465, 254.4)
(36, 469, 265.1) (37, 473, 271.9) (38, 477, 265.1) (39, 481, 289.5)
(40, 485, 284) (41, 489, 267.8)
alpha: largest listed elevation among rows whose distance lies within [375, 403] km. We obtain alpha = 265.5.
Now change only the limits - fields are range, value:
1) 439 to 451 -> 239.1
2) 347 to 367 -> 235.6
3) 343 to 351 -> 220.3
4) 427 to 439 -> 215.7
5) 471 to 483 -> 289.5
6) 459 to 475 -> 271.9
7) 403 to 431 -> 268.2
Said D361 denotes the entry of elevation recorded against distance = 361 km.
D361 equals 217.3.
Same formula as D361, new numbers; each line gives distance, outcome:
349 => 220.3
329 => 232.6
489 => 267.8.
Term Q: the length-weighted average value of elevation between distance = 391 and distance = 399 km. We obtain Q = 260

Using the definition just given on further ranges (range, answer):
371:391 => 241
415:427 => 158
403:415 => 252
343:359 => 225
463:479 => 264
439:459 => 241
